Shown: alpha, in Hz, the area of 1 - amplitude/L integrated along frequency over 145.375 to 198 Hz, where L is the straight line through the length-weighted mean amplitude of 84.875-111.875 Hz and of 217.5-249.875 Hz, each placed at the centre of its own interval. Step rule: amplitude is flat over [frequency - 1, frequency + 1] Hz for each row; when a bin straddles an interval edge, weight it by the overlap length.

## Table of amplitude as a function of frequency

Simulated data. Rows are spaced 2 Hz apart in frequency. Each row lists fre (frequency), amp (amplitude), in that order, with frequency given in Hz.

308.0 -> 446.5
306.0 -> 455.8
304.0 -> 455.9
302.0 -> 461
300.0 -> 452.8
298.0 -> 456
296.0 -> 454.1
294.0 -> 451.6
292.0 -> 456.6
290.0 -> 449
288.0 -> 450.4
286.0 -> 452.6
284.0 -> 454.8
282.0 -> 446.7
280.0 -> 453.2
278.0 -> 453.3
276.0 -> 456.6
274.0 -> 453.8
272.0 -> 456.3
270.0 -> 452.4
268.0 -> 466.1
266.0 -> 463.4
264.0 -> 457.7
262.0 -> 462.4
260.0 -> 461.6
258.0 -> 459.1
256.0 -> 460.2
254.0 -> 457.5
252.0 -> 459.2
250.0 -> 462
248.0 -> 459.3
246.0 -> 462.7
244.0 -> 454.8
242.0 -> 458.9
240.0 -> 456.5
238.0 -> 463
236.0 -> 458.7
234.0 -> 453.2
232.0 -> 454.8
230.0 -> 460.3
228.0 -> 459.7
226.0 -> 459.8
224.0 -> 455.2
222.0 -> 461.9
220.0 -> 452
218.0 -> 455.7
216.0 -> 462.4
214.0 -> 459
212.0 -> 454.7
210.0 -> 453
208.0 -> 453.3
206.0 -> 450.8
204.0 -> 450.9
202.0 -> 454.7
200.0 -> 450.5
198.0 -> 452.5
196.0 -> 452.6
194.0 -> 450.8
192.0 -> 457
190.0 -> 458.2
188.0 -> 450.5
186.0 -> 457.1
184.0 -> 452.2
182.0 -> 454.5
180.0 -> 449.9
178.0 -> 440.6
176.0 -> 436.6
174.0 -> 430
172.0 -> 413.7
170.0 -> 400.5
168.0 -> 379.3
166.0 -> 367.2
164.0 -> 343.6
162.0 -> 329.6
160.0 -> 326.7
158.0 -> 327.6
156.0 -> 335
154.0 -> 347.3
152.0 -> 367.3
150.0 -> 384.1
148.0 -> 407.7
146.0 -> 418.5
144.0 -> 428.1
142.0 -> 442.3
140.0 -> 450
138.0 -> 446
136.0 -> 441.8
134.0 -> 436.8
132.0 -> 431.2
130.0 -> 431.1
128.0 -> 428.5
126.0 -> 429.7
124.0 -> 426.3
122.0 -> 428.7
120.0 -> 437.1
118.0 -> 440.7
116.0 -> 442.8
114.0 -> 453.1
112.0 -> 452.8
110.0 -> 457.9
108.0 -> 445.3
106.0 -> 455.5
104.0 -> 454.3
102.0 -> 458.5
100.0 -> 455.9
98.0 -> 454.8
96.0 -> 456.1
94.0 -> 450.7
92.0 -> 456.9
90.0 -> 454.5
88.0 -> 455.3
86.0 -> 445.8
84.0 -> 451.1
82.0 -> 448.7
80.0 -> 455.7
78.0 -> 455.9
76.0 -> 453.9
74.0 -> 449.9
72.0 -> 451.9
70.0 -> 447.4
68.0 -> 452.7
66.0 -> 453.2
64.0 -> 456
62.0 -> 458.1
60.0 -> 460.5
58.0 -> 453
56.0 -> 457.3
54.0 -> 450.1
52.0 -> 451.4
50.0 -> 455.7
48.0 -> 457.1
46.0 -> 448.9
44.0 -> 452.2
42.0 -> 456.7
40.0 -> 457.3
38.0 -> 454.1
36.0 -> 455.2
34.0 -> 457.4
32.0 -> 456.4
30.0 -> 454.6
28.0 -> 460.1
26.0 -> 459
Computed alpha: 5.8 Hz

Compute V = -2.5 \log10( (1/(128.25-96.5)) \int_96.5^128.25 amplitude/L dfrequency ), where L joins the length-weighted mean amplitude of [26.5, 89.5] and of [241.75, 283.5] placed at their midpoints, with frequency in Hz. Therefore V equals 0.02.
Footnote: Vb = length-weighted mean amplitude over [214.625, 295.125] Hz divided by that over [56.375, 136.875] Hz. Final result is 1.02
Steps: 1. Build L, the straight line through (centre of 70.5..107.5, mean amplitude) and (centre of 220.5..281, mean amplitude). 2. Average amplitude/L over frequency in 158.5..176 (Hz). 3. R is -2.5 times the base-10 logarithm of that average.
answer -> 0.21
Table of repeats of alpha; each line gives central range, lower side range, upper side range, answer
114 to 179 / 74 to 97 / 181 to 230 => 6.8 Hz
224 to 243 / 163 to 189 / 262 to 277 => -0.6 Hz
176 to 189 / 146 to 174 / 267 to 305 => -2.2 Hz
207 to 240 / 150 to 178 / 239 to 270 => -2.1 Hz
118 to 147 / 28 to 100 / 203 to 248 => 1.3 Hz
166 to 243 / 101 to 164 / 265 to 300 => -2.3 Hz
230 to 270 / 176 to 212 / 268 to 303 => -0.5 Hz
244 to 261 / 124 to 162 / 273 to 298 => -0.7 Hz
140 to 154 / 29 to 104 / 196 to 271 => 1.5 Hz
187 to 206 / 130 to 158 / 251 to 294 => -1.1 Hz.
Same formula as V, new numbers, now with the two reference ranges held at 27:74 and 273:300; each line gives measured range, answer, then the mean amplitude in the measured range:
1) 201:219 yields 0.00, 455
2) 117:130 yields 0.05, 432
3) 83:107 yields 0.00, 454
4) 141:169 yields 0.22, 372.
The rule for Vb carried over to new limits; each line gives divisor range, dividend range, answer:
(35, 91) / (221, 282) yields 1.01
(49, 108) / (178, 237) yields 1.00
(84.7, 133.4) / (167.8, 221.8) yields 1.00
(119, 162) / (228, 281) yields 1.13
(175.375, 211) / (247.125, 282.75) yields 1.01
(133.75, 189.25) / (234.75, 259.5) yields 1.13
